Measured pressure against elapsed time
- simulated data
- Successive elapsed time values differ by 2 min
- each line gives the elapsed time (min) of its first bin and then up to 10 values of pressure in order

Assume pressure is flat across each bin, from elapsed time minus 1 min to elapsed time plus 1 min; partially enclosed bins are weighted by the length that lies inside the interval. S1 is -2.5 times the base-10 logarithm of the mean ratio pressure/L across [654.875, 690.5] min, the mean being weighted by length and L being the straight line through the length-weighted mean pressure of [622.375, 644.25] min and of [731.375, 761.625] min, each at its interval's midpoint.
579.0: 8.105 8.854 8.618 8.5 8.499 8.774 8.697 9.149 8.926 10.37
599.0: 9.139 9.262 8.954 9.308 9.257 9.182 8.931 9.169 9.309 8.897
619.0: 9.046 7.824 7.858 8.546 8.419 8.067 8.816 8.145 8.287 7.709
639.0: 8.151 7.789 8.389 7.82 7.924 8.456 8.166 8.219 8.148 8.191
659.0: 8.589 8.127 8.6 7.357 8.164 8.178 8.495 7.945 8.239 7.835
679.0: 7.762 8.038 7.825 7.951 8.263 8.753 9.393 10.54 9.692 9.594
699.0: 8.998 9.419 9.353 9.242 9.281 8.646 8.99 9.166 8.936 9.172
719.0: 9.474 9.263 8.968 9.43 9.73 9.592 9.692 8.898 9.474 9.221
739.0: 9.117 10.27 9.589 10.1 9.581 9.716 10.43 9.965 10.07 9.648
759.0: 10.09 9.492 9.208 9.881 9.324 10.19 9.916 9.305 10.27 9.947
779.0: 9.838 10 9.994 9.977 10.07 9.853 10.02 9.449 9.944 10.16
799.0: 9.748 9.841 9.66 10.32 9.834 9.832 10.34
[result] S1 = 0.073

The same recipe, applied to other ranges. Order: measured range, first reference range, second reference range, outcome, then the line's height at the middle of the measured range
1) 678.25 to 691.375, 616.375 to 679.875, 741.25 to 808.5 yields 0.06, 8.67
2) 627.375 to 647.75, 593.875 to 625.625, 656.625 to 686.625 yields 0.06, 8.59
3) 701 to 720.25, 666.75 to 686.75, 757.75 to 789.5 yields -0.06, 8.67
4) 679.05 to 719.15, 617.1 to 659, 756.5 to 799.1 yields -0.01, 8.93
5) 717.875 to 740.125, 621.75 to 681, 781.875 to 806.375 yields -0.03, 9.11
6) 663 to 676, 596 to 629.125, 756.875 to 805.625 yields 0.14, 9.24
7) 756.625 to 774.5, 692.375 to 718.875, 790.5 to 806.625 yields 0.00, 9.68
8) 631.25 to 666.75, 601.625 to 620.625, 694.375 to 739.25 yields 0.13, 9.15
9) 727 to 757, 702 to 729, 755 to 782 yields -0.02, 9.5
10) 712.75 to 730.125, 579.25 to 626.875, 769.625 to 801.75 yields 0.03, 9.55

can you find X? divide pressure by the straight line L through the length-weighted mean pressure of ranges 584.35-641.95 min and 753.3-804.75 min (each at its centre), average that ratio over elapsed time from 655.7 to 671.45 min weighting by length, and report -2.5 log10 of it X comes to 0.11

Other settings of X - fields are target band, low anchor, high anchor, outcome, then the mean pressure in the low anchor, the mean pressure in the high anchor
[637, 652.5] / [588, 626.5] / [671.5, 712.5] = 0.10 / 8.97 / 8.79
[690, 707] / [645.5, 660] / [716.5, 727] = -0.07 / 8.23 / 9.31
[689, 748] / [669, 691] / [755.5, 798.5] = -0.07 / 8.17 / 9.84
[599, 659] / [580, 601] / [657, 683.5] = 0.01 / 8.97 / 8.1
